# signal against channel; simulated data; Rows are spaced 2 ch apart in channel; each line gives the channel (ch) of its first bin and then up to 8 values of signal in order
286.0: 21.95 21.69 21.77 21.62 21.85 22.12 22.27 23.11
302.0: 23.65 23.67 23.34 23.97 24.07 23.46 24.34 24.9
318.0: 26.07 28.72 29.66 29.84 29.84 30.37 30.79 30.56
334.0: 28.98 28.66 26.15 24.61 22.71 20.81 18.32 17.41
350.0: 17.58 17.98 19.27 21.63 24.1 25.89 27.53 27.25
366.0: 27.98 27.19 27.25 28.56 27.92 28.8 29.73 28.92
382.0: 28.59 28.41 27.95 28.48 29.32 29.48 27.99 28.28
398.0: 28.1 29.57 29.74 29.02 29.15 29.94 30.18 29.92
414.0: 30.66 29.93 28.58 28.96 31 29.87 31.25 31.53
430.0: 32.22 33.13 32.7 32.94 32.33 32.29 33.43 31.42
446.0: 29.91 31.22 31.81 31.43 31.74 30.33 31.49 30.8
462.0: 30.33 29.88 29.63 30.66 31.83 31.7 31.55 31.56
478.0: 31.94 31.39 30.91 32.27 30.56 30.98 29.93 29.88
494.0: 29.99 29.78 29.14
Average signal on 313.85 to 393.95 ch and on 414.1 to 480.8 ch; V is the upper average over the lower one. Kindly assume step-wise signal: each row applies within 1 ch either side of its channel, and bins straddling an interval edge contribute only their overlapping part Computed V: 1.18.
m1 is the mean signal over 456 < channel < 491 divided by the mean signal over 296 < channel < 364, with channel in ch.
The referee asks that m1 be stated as 1.3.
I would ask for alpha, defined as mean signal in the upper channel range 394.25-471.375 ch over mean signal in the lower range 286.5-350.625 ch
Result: 1.25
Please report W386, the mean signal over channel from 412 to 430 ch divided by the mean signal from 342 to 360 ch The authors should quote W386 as 1.5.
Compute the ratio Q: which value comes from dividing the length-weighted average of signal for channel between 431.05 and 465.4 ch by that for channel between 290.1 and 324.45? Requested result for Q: 1.30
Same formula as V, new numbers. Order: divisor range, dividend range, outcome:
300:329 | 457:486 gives 1.20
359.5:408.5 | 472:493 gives 1.09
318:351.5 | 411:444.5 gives 1.21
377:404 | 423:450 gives 1.11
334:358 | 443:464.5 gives 1.42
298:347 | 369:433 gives 1.14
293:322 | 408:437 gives 1.28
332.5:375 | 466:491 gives 1.29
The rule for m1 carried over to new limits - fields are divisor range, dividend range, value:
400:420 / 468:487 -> 1.06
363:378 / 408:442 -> 1.11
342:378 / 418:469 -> 1.30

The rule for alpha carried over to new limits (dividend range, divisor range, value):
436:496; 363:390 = 1.10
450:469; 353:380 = 1.16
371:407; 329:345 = 1.08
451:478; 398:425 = 1.05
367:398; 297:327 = 1.12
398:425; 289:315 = 1.29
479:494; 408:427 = 1.03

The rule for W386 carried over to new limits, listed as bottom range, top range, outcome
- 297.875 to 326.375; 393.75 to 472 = 1.21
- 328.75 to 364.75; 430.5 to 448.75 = 1.34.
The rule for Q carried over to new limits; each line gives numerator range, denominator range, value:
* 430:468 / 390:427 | 1.07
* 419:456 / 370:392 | 1.10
